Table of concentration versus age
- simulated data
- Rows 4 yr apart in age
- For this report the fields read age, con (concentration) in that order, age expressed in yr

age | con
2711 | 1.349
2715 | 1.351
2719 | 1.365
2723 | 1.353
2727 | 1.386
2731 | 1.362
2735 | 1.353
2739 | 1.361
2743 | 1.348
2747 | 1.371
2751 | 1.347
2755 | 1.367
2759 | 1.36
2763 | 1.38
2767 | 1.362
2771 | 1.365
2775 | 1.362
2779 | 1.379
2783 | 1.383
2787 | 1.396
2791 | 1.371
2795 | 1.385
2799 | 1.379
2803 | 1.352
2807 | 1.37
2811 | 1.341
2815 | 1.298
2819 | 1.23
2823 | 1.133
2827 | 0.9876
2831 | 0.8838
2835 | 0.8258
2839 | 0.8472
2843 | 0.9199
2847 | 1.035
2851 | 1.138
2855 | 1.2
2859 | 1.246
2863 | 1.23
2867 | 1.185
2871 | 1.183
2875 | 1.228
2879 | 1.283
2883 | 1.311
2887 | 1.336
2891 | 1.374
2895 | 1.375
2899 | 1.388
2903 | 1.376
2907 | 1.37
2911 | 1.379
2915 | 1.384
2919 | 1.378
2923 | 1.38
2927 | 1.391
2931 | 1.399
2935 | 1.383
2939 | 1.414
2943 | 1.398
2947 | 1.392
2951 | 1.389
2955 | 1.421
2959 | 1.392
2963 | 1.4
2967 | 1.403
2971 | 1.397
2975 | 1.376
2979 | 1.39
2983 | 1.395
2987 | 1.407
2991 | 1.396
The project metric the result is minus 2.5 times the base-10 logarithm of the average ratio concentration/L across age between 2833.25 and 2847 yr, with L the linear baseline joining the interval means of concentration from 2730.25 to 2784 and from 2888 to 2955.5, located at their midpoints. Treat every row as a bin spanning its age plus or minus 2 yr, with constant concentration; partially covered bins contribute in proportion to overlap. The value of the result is 0.47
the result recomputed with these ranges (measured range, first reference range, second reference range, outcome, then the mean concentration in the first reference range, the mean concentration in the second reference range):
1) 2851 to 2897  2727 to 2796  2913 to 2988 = 0.10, 1.37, 1.39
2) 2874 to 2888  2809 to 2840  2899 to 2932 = -0.02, 1.08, 1.38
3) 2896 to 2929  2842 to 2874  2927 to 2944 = -0.05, 1.15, 1.4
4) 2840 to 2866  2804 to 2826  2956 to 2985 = 0.16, 1.26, 1.39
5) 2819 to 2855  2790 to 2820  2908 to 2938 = 0.33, 1.34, 1.39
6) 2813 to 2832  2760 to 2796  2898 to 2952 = 0.23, 1.38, 1.39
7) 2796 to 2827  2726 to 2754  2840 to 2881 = -0.04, 1.36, 1.16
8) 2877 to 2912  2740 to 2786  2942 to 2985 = 0.03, 1.37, 1.4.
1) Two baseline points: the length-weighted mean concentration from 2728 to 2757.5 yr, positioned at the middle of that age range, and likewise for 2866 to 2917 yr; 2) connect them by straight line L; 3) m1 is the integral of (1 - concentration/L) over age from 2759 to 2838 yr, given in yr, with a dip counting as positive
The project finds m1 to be 4.51 yr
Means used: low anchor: 1.36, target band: 1.27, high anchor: 1.32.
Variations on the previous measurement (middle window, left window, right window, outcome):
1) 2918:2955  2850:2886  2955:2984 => -1.46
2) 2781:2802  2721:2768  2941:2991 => -0.18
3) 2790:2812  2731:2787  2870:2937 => -0.10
